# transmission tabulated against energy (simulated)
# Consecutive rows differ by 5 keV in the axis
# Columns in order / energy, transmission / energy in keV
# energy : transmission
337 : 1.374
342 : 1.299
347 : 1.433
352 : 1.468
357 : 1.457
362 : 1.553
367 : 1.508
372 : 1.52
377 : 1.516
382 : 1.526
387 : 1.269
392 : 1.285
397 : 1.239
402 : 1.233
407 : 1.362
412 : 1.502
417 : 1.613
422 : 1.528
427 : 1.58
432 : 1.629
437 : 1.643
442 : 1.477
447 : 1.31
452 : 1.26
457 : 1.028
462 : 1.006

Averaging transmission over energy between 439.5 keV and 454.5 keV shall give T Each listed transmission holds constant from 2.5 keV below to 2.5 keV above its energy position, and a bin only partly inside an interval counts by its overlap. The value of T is 1.35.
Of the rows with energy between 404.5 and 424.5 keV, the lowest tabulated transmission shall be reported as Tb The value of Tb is 1.362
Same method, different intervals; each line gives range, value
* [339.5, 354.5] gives 1.299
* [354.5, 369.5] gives 1.457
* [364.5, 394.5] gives 1.269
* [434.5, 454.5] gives 1.26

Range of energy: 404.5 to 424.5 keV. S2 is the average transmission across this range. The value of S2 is 1.5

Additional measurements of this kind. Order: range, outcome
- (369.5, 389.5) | 1.46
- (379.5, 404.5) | 1.31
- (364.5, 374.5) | 1.51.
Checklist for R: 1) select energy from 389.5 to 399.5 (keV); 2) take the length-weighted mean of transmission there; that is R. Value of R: 1.26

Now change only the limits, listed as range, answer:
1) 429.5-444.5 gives 1.58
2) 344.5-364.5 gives 1.48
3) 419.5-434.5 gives 1.58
